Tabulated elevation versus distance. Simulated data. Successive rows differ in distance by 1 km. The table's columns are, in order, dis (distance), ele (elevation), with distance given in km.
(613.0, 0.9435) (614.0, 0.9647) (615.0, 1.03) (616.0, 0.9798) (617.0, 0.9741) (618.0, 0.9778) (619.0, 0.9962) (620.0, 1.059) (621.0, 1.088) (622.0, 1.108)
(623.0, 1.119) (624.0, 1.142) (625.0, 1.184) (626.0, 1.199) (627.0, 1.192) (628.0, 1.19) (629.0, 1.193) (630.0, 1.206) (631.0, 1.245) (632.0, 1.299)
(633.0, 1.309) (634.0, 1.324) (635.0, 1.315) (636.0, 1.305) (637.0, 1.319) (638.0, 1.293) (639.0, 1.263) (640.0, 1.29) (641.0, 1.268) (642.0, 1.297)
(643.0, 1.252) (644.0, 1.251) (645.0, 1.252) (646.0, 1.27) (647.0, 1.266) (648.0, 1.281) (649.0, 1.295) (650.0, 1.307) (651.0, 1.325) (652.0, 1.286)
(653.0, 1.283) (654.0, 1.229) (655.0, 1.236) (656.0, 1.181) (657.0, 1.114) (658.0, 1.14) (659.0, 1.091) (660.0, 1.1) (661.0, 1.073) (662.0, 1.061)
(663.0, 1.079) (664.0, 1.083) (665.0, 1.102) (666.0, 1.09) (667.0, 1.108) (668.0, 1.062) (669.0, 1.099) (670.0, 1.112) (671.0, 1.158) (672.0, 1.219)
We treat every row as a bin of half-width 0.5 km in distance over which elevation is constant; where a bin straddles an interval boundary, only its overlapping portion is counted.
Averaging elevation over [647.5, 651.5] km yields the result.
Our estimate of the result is 1.3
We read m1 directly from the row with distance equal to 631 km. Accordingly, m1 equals 1.245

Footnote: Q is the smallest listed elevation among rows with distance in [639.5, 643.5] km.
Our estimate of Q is 1.252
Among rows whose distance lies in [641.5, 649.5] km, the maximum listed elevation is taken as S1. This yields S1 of 1.297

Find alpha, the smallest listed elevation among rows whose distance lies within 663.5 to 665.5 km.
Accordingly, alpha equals 1.083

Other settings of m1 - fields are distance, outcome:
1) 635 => 1.315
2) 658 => 1.14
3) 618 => 0.9778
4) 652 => 1.286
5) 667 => 1.108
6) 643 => 1.252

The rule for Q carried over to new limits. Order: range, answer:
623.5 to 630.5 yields 1.142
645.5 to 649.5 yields 1.266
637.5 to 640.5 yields 1.263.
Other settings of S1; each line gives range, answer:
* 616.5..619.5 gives 0.9962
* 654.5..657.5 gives 1.236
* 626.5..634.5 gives 1.324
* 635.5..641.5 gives 1.319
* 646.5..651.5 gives 1.325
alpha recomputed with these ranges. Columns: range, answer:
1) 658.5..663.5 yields 1.061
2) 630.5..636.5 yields 1.245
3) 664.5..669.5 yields 1.062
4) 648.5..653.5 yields 1.283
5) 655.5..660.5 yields 1.091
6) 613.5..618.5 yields 0.9647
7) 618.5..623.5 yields 0.9962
